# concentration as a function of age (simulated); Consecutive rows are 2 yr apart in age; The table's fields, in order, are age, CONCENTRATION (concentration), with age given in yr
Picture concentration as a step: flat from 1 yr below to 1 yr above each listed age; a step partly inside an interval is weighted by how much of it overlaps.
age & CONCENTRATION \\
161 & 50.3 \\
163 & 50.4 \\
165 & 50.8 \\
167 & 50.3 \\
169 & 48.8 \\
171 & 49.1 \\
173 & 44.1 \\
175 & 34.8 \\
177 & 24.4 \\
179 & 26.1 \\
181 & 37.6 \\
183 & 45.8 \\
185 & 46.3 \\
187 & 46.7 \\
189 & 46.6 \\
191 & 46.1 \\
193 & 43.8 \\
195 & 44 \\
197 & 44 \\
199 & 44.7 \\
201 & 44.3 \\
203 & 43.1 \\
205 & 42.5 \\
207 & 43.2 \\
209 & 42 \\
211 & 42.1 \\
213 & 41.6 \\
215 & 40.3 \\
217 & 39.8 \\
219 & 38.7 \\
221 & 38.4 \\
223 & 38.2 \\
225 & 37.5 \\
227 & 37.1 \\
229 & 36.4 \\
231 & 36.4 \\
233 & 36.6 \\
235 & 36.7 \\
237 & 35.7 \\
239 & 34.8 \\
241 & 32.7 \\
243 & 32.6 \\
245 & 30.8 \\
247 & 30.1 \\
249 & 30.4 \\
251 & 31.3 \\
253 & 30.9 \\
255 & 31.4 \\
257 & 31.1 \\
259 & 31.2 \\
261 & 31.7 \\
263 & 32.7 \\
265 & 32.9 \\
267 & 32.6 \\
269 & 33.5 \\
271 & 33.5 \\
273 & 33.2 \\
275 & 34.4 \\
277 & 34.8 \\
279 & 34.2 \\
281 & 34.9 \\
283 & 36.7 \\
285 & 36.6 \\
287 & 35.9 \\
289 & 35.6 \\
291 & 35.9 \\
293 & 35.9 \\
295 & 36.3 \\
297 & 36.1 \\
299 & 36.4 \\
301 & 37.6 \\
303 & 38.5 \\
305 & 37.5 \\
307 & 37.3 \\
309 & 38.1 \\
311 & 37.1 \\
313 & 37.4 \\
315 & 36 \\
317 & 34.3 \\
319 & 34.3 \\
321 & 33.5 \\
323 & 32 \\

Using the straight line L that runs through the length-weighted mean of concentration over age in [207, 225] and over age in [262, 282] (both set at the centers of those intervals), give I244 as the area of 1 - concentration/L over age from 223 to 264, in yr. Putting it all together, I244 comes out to 3.9 yr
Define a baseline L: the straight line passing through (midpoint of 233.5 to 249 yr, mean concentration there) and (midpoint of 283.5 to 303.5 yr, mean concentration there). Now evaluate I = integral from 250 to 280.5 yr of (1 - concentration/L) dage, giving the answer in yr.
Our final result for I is 1.81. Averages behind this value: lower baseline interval 33.3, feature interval 32.7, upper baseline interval 36.4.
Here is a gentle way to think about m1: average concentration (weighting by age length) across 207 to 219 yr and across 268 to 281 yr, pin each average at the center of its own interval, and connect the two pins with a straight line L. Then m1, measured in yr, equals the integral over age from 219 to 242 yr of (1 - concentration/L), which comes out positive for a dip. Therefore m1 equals 1.5 yr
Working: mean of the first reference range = 41.1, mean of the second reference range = 34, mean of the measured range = 36.5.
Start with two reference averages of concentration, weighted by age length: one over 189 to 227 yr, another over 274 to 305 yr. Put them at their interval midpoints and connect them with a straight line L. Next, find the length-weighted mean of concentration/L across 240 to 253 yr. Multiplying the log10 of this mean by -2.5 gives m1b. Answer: 0.243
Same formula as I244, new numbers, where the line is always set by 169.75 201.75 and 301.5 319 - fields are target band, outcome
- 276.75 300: 1.20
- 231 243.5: 1.48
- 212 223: 0.25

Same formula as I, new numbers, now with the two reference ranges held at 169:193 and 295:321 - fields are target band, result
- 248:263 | 2.8 yr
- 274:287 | 0.8 yr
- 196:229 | -0.8 yr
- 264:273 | 1.2 yr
